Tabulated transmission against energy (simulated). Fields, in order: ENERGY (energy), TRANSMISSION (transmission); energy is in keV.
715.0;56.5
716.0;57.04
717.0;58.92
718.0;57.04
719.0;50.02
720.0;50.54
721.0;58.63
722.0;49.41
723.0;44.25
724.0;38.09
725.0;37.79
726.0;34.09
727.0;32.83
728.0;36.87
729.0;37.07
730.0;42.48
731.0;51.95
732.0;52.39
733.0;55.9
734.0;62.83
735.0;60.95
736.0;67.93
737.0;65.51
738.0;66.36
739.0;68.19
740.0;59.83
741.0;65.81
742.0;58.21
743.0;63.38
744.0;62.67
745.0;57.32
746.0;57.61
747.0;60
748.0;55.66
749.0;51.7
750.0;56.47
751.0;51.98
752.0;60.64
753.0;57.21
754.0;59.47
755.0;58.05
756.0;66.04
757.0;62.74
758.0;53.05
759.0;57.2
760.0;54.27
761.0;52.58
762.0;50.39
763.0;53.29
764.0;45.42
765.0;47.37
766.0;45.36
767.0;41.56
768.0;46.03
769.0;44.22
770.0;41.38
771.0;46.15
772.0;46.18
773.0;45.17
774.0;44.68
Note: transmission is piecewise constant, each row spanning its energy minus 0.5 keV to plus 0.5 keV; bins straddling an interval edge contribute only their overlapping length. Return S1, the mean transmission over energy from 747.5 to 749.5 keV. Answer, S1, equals 53.7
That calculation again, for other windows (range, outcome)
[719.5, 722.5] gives 52.9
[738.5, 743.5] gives 63.1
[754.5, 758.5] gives 60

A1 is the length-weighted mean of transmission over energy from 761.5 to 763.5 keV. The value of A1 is 51.8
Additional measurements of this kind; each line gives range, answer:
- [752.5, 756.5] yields 60.2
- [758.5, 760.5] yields 55.7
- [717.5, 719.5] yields 53.5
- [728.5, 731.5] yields 43.8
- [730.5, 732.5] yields 52.2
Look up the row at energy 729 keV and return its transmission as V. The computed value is 37.07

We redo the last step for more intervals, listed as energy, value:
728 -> 36.87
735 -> 60.95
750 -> 56.47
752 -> 60.64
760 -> 54.27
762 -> 50.39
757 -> 62.74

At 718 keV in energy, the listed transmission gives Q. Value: 57.04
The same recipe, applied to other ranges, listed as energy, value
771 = 46.15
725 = 37.79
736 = 67.93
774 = 44.68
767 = 41.56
